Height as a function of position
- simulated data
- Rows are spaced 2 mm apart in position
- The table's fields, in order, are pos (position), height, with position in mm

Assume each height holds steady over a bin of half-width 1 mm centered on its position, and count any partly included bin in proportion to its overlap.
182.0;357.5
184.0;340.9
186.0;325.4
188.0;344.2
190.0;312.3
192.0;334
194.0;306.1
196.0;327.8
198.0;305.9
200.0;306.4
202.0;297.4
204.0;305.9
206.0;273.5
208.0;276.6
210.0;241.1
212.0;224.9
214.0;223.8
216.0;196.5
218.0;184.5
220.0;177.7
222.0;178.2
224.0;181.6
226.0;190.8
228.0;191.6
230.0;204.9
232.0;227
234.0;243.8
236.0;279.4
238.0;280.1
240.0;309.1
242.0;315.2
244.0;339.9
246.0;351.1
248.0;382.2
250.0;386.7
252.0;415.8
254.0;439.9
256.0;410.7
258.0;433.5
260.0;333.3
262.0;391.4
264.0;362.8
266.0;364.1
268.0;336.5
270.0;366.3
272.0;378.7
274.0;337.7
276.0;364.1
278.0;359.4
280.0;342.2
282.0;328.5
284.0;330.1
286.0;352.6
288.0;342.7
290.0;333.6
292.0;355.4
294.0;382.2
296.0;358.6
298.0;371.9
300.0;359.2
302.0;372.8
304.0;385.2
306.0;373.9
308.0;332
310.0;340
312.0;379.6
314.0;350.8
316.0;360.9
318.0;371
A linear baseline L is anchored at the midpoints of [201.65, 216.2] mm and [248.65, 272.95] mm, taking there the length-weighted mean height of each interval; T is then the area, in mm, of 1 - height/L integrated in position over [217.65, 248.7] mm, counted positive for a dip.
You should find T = 6.6 mm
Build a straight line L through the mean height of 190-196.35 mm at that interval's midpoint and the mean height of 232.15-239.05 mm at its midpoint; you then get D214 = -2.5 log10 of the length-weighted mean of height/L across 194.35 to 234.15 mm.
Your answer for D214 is 0.224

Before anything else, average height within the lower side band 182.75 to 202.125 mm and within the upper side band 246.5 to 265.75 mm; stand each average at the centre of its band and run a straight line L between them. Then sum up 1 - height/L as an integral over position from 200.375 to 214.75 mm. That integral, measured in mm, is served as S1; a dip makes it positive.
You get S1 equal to 3.1 mm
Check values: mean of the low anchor 322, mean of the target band 266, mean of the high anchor 393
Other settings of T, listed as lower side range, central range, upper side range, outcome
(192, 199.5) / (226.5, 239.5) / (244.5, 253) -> 4.44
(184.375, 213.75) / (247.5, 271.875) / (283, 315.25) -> -3.75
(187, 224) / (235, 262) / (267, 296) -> -3.98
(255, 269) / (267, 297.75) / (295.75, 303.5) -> 1.63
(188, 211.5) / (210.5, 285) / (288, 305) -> 5.99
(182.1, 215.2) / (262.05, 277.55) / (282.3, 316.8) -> -0.96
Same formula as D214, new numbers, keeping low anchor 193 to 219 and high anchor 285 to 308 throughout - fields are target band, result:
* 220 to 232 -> 0.44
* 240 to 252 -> -0.15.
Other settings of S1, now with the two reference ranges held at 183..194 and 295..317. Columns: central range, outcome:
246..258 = -2.0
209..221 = 4.6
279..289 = 0.5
